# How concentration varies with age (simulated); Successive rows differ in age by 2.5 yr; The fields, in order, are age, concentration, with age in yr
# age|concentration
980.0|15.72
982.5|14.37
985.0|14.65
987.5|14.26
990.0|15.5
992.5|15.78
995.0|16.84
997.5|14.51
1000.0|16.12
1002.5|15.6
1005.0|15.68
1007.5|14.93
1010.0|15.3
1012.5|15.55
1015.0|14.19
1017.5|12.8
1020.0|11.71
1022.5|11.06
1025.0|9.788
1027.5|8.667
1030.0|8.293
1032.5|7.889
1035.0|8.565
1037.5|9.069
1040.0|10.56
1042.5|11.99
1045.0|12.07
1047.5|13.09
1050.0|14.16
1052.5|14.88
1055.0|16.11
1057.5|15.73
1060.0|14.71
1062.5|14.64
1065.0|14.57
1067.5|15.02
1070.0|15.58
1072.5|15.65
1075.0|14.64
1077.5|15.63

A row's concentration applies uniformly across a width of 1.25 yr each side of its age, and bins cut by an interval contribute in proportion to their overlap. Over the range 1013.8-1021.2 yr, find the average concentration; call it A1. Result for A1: 12.9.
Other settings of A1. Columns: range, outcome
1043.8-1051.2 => 13.1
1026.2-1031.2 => 8.49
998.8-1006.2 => 15.8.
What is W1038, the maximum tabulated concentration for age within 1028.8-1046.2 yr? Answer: 12.07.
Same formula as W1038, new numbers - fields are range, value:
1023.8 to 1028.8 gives 9.788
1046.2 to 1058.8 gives 16.11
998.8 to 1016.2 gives 16.12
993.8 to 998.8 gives 16.84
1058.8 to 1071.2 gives 15.58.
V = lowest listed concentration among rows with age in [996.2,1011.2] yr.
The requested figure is 14.51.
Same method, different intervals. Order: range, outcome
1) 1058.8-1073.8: 14.57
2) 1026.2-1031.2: 8.293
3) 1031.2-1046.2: 7.889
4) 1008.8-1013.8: 15.3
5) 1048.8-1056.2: 14.16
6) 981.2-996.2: 14.26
